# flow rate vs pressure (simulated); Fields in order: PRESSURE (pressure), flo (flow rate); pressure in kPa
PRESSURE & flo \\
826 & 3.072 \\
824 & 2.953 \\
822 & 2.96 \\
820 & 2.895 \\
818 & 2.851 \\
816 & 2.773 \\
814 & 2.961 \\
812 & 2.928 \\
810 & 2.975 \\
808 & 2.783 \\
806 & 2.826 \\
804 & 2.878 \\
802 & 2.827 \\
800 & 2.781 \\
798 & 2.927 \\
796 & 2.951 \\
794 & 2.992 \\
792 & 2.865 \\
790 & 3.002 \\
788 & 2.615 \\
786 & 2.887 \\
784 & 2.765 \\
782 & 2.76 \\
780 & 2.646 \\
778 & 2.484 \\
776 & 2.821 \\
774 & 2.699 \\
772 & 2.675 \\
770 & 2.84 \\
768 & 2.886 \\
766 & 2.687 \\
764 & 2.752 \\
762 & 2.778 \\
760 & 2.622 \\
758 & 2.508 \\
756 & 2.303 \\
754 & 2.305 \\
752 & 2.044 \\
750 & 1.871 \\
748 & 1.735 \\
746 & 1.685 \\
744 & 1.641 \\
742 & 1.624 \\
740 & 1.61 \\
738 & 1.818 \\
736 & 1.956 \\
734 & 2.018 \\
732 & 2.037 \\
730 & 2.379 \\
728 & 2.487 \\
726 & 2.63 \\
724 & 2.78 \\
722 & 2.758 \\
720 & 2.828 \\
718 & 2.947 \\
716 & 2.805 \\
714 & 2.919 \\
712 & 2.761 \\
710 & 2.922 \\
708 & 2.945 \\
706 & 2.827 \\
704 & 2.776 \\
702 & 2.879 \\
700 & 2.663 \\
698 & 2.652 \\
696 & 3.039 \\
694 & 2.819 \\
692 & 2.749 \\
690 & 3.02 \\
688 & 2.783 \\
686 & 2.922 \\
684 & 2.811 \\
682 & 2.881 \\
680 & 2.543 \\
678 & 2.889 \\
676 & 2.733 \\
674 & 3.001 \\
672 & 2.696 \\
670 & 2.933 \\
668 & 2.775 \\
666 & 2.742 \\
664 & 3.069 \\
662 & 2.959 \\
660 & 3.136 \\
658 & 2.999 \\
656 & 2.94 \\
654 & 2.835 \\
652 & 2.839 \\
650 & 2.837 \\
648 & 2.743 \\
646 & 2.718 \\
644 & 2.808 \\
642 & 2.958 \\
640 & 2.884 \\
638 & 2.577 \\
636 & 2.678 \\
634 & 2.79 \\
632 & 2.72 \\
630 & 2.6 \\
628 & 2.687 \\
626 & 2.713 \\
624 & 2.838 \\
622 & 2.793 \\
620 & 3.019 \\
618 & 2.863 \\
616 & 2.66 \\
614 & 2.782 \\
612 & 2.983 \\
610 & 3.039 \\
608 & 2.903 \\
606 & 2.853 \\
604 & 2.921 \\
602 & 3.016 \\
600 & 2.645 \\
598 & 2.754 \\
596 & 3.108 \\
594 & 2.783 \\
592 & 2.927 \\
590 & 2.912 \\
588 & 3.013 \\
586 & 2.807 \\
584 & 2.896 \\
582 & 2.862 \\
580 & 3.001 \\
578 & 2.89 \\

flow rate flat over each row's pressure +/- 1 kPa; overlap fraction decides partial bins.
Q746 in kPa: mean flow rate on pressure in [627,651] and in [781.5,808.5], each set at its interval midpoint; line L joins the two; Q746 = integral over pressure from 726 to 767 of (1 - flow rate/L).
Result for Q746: 9.7 kPa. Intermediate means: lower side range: 2.75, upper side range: 2.85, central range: 2.15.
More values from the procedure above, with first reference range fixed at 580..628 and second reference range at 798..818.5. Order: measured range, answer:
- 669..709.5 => 0.5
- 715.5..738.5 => 3.3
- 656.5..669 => -0.3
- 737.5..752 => 5.7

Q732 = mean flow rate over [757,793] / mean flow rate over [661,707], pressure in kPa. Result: 0.97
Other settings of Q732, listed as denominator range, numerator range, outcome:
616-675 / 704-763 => 0.84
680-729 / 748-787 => 0.92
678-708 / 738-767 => 0.76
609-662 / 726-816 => 0.89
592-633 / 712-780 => 0.85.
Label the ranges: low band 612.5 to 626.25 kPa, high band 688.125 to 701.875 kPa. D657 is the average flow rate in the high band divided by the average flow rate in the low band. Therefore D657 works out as 1.00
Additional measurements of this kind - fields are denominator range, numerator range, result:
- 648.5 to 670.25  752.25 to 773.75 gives 0.90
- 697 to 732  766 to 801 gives 1.02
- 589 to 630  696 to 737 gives 0.93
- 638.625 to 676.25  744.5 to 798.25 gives 0.90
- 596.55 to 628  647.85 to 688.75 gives 1.00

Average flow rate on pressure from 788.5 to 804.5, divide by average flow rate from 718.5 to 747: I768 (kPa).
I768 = 1.33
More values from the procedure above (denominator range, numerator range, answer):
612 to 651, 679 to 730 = 1.01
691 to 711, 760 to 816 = 0.99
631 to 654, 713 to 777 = 0.86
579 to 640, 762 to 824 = 0.99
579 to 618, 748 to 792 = 0.90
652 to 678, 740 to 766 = 0.74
